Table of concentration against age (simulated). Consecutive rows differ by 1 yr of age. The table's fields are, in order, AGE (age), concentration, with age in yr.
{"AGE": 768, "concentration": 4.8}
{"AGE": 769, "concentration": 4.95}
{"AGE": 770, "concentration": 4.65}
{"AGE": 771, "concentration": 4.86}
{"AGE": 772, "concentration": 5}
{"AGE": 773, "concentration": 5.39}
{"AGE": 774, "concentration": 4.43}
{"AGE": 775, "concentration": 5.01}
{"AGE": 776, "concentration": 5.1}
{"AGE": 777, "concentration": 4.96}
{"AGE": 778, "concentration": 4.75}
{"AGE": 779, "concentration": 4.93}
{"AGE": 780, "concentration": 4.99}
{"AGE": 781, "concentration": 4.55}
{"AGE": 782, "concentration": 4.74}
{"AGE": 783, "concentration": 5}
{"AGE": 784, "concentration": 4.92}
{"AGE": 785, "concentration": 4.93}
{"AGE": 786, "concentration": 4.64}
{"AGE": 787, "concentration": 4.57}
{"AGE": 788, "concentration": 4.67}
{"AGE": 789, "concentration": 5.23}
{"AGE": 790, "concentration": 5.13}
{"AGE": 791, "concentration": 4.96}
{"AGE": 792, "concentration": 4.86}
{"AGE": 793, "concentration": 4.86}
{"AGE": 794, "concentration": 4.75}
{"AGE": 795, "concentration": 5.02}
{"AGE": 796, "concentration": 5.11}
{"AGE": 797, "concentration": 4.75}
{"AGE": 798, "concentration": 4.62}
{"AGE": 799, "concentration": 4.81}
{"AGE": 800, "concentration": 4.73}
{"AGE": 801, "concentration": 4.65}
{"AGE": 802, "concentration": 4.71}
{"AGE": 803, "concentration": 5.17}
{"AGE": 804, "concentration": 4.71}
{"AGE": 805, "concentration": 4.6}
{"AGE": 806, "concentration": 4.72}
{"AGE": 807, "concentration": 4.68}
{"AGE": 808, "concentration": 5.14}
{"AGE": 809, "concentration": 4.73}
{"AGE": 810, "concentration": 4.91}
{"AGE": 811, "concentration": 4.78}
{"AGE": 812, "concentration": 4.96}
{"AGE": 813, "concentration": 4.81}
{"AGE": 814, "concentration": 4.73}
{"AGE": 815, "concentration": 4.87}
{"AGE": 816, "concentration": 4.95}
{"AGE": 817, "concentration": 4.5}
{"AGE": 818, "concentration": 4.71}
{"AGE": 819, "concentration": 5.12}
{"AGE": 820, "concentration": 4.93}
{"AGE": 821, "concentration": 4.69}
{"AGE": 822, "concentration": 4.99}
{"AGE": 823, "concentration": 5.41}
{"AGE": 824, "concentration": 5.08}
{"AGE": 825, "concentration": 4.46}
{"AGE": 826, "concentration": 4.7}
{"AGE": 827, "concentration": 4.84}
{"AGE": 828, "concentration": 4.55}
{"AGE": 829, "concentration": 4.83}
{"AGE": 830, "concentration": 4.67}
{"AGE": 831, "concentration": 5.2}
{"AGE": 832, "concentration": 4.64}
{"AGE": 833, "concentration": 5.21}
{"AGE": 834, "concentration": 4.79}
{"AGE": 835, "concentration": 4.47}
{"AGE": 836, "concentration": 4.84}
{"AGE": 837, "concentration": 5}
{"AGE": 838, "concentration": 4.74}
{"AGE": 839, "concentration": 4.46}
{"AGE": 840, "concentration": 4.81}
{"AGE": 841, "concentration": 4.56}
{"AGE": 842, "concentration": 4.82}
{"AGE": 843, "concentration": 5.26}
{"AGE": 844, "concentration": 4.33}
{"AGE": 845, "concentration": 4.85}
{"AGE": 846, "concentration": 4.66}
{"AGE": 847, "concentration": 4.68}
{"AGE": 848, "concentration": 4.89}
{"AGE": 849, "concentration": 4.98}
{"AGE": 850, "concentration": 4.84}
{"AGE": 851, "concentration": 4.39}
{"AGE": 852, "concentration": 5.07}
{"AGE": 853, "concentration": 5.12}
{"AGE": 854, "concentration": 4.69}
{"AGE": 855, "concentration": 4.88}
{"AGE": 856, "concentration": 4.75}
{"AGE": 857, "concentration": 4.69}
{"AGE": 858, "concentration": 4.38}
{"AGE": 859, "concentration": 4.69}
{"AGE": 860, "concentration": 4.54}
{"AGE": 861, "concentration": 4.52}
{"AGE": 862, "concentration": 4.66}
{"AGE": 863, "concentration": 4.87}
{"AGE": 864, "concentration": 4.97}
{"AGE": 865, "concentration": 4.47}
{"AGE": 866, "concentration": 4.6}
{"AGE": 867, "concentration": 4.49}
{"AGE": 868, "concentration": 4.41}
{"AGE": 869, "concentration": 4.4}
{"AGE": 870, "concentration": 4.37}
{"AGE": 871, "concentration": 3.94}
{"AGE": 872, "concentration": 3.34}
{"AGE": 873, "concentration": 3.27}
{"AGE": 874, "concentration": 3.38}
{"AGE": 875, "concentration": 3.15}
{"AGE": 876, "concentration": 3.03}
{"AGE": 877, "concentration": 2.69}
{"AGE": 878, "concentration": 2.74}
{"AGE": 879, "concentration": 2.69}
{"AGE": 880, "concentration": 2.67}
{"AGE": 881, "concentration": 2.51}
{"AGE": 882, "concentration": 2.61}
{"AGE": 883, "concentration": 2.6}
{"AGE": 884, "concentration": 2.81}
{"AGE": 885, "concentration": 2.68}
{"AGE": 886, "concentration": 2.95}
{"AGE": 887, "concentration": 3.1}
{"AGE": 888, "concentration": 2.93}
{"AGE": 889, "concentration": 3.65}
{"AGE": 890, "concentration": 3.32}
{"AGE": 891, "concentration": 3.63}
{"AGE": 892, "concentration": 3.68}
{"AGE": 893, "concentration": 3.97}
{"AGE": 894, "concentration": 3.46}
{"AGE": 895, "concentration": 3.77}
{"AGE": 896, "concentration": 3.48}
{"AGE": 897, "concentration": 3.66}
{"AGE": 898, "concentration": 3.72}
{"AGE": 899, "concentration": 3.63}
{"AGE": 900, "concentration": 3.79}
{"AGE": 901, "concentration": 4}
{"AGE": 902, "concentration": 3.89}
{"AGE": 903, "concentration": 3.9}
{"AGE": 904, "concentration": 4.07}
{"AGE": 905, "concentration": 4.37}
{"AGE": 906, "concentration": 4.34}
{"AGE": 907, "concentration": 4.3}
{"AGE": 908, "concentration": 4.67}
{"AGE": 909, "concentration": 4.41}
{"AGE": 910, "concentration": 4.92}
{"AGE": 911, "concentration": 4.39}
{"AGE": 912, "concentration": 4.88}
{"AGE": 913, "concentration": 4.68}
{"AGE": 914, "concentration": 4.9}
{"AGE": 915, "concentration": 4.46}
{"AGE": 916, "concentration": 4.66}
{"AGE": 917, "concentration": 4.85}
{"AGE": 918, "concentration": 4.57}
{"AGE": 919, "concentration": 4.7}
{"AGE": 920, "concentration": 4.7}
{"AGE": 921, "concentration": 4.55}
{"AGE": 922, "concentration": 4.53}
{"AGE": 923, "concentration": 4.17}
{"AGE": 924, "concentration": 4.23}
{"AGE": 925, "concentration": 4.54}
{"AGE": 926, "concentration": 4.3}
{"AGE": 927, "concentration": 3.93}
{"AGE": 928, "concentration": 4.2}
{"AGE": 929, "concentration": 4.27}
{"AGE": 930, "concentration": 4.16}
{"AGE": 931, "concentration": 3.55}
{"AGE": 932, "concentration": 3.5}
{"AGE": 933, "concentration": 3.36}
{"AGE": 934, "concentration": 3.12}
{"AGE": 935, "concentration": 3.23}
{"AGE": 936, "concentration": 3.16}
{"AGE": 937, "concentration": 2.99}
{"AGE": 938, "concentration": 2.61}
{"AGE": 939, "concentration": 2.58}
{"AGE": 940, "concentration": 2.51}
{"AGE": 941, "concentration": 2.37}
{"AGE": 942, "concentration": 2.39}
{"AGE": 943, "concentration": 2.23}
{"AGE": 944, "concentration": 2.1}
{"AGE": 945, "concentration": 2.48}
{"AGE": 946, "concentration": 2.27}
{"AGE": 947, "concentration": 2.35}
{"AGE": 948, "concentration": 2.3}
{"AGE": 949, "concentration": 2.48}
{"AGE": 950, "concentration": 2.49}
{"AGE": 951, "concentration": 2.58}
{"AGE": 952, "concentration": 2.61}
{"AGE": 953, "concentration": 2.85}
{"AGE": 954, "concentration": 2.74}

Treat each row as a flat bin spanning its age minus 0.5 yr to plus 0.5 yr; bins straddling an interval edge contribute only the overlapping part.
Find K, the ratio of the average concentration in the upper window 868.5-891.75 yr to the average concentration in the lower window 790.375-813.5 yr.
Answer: 0.65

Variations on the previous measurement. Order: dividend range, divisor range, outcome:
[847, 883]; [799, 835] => 0.85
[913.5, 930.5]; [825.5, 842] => 0.93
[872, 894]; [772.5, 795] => 0.63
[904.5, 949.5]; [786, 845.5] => 0.78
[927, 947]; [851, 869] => 0.64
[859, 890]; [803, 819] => 0.74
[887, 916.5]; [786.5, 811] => 0.83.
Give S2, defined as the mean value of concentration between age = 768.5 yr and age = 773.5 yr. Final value 4.97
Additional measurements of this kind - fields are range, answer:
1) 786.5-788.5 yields 4.62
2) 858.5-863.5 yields 4.66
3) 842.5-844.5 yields 4.79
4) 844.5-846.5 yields 4.75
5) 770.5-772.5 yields 4.93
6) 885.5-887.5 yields 3.03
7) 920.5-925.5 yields 4.4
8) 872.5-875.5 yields 3.27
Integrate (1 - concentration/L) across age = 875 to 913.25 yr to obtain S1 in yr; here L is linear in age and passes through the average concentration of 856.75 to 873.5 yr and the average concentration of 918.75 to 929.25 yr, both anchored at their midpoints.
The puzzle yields 6.9 yr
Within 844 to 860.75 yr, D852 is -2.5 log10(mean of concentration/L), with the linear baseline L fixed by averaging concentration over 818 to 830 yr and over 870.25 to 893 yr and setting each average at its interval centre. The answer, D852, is -0.19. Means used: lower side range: 4.86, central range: 4.74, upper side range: 3.1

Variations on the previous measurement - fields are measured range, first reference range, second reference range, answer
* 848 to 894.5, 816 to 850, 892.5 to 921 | 0.17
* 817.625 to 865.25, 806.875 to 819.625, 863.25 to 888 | -0.15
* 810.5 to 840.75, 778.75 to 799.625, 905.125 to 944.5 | -0.05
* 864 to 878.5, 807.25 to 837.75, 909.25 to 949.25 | 0.14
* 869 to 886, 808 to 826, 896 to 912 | 0.38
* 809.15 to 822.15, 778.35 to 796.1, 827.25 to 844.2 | 0.00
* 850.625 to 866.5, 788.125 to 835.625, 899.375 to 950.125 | -0.08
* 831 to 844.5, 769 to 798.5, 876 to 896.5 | -0.21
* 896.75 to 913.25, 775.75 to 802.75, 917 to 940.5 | -0.06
